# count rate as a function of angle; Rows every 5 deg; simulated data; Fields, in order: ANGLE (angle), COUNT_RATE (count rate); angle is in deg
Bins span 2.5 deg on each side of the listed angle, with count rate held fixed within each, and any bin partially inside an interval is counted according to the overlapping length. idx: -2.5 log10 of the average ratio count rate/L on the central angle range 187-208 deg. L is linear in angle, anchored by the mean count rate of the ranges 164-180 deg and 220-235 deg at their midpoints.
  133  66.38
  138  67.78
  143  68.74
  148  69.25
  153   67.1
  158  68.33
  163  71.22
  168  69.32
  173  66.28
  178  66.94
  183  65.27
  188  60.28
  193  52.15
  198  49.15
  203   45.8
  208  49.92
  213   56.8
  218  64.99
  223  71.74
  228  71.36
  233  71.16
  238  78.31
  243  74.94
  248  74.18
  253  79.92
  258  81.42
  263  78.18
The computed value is 0.33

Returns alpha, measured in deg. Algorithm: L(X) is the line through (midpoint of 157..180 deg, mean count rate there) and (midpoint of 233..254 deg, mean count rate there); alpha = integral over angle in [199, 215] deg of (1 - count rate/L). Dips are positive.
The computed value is 4.8 deg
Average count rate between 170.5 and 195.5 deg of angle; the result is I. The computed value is 62.2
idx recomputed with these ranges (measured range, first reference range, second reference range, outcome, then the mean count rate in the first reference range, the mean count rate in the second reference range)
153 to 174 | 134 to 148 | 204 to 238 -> -0.03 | 68.2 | 64.5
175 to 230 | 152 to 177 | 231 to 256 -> 0.21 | 68.4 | 75.9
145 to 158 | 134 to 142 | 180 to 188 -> -0.03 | 67.7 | 63.8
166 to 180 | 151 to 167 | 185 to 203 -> -0.08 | 69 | 53.1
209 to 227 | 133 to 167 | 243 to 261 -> 0.17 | 68.6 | 78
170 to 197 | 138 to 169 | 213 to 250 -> 0.14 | 68.9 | 71.3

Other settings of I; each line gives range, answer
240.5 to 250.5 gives 74.6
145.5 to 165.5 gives 69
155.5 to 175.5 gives 68.8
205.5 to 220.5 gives 57.2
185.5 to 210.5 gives 51.5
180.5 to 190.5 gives 62.8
